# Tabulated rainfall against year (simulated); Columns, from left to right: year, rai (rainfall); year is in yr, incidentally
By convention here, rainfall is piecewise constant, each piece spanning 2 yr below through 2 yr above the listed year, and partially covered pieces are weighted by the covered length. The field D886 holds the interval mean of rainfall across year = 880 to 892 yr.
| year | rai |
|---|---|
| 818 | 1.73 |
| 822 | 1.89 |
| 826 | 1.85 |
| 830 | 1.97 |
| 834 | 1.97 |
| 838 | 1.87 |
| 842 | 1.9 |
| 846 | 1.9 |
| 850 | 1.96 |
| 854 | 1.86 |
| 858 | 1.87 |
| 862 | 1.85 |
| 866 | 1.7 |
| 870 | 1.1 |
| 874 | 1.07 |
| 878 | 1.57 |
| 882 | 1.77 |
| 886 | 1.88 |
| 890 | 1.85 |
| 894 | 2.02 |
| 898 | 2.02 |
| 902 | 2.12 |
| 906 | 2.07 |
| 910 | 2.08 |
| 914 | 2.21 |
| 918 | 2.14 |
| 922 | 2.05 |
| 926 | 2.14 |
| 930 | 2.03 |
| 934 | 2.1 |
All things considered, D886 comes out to 1.83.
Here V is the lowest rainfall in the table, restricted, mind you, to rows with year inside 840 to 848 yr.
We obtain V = 1.9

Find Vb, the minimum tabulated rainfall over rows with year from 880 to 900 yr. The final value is 1.77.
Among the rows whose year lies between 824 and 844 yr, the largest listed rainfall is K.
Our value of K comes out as 1.97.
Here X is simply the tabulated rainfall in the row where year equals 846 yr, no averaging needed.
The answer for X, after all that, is 1.9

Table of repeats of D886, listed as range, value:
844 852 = 1.93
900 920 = 2.12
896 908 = 2.07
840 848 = 1.9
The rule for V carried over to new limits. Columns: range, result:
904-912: 2.07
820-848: 1.85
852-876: 1.07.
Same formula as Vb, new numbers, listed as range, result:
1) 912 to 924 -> 2.05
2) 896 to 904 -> 2.02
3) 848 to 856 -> 1.86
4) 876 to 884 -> 1.57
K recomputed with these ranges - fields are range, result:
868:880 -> 1.57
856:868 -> 1.87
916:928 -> 2.14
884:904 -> 2.12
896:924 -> 2.21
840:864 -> 1.96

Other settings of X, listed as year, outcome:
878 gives 1.57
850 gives 1.96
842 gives 1.9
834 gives 1.97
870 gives 1.1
